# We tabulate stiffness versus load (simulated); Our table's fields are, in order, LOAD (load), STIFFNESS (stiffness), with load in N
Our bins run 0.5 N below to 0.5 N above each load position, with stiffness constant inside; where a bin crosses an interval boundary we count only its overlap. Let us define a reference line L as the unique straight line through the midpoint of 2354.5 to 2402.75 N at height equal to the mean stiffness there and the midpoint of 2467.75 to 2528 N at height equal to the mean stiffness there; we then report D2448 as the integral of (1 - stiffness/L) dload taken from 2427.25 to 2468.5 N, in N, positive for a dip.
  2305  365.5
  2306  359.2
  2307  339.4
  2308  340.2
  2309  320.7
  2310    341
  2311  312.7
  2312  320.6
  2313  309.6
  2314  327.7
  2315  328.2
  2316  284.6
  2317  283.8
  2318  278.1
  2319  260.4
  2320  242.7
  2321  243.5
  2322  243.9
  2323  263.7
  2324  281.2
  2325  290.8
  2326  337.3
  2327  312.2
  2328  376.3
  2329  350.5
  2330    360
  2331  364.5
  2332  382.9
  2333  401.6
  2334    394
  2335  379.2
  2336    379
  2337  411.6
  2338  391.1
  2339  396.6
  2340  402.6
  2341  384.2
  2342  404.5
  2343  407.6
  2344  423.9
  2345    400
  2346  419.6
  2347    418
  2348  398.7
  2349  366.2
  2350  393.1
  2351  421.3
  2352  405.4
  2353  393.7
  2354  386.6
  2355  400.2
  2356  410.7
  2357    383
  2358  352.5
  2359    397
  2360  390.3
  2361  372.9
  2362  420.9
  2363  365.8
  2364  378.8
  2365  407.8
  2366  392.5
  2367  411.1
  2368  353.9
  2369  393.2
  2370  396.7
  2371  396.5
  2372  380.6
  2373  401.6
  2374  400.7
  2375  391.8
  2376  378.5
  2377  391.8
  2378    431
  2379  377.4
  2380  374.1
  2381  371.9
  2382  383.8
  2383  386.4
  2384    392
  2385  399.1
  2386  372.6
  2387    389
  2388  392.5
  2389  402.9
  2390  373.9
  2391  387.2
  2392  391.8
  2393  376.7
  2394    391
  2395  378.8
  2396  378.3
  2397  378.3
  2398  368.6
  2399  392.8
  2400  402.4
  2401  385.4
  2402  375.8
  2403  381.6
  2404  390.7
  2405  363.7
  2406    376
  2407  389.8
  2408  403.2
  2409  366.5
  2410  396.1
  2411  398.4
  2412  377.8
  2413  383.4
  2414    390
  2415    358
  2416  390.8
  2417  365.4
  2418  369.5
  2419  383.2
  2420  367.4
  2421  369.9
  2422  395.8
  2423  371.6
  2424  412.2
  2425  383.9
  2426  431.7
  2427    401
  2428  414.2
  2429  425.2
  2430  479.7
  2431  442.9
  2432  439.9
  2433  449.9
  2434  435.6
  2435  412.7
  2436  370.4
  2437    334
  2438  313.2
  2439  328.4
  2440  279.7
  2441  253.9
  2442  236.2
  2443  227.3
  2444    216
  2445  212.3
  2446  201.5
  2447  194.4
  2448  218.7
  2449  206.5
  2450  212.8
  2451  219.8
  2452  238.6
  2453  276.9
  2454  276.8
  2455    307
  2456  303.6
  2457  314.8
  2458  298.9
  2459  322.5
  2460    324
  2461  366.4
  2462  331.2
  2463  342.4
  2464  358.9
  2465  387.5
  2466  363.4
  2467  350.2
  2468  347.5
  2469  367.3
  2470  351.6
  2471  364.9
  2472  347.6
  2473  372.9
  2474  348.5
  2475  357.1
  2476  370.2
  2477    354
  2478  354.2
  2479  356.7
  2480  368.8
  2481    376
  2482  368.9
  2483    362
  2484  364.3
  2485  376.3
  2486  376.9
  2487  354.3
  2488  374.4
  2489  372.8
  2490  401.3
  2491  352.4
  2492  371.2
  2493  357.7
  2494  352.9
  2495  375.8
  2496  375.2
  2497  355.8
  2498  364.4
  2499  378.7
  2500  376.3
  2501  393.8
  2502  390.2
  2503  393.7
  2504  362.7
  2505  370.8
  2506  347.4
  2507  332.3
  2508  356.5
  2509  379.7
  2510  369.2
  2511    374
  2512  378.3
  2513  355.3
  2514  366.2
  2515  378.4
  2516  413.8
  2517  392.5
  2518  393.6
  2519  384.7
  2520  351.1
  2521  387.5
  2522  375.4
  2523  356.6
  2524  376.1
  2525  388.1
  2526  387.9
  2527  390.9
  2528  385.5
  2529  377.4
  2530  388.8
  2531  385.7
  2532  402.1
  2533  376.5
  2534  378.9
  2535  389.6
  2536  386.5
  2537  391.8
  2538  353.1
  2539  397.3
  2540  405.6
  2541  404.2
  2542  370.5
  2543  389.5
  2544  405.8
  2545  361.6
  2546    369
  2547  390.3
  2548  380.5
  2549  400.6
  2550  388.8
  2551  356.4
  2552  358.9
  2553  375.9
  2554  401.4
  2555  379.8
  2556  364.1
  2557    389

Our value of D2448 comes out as 6.5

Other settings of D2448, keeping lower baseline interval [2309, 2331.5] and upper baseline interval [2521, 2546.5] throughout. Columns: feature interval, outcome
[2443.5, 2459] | 4.6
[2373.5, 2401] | -4.8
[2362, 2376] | -2.9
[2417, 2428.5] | -1.6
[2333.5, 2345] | -3.1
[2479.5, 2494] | -0.1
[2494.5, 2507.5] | 0.0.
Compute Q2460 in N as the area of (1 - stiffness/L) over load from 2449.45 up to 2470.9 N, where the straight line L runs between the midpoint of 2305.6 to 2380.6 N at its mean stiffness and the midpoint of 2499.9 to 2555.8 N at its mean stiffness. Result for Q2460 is 3.2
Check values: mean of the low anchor 365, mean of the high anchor 380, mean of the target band 318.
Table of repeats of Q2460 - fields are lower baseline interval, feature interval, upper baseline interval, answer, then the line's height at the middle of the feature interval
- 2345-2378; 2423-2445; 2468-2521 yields 1.02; 380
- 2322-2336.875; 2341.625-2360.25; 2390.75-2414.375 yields -2.15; 357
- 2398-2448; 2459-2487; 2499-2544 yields 0.95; 371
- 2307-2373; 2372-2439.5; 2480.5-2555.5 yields -3.94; 368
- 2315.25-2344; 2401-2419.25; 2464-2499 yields -1.43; 354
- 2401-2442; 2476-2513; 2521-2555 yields 1.40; 383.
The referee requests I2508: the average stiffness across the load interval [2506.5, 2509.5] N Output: 356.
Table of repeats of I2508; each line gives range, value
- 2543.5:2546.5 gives 379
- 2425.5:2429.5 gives 418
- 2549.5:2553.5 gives 370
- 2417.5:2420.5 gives 373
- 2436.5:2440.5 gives 314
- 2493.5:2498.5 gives 365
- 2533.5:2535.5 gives 384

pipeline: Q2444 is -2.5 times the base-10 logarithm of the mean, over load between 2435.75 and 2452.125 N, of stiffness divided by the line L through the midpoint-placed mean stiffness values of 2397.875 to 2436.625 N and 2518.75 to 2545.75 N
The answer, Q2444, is 0.49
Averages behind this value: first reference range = 395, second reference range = 383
